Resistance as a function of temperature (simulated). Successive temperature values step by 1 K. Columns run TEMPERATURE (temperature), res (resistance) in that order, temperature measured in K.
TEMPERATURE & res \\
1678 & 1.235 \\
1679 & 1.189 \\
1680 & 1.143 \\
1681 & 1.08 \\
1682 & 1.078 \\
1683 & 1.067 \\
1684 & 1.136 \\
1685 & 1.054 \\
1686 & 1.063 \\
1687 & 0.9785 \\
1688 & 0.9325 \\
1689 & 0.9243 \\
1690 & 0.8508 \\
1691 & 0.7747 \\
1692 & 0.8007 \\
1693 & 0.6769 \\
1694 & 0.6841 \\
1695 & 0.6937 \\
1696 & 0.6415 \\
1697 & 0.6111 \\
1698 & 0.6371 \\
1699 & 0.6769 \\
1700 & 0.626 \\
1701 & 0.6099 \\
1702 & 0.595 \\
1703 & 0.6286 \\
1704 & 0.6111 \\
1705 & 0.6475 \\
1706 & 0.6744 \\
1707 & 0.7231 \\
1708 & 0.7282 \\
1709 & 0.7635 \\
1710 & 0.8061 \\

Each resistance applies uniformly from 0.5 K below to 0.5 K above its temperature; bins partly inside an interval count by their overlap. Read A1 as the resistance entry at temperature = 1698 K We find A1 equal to 0.6371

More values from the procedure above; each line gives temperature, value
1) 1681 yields 1.08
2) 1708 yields 0.7282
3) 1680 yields 1.143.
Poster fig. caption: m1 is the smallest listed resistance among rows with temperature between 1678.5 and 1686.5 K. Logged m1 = 1.054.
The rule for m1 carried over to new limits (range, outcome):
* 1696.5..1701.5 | 0.6099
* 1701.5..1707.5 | 0.595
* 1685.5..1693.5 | 0.6769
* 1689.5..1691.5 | 0.7747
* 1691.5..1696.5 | 0.6415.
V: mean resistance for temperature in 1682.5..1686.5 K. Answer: 1.08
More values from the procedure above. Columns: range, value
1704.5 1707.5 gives 0.682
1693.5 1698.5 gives 0.653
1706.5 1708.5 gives 0.726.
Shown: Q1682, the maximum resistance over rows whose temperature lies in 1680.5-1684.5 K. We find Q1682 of 1.136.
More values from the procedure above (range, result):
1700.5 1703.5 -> 0.6286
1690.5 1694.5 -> 0.8007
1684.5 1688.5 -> 1.063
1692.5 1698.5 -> 0.6937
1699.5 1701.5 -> 0.626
